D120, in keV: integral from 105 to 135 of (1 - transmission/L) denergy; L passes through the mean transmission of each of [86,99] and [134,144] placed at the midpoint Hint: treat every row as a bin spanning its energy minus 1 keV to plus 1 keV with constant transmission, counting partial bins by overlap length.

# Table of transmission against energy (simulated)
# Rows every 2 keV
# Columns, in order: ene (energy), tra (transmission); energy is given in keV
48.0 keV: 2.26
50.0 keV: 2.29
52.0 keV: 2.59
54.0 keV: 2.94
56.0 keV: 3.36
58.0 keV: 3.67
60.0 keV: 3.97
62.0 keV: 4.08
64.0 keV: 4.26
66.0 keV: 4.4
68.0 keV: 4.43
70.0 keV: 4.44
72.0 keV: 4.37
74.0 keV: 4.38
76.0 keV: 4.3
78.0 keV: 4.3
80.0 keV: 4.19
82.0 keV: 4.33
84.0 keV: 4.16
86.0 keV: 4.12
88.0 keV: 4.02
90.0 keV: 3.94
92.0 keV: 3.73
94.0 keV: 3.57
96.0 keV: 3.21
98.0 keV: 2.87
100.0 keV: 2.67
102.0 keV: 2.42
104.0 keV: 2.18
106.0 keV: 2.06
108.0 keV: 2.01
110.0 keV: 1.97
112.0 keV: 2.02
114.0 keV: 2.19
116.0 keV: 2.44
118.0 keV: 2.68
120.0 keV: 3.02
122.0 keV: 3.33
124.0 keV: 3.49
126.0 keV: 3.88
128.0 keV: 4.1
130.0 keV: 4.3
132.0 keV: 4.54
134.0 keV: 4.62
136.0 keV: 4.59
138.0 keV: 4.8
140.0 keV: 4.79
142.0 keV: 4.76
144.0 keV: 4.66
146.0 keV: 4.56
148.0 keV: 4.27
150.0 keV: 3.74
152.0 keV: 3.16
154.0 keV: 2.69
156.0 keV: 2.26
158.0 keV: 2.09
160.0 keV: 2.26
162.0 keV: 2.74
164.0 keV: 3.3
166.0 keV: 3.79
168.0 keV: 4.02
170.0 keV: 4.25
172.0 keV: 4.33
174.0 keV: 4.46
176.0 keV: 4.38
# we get 8.37 keV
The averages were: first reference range 3.6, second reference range 4.72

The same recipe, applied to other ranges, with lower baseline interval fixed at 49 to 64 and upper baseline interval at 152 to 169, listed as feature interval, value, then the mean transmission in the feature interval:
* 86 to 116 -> 3.4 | 2.81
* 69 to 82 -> -4.3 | 4.33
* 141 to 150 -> -4.5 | 4.47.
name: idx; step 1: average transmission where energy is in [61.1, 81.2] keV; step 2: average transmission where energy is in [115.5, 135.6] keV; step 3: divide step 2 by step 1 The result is 0.9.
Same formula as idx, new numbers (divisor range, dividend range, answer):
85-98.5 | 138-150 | 1.24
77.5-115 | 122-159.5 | 1.25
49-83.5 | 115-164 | 0.93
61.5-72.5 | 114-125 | 0.67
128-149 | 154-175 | 0.73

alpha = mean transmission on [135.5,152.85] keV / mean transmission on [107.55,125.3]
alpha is 1.67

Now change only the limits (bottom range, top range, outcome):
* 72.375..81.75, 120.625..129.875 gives 0.87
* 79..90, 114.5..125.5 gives 0.72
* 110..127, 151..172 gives 1.10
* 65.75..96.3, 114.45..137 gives 0.89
